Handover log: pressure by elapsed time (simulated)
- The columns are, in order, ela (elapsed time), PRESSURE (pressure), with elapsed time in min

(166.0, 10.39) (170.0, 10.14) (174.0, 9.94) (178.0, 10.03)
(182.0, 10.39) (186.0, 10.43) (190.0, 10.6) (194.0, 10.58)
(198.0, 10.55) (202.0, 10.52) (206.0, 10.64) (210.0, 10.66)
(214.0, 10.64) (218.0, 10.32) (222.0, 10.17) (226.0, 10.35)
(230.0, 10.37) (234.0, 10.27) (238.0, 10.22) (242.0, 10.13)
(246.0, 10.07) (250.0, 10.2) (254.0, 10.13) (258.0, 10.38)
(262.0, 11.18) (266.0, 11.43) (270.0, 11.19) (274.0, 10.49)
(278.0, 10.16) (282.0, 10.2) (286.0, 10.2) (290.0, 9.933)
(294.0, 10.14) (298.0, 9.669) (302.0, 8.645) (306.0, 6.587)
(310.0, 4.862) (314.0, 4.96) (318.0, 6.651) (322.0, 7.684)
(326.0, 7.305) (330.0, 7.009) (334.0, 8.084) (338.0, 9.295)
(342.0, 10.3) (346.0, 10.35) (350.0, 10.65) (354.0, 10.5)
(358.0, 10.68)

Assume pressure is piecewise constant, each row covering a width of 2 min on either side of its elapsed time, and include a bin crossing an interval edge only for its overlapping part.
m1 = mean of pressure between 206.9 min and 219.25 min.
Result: 10.6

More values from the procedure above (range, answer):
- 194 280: 10.5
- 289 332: 7.53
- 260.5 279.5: 10.9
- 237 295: 10.4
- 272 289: 10.2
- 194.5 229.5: 10.5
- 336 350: 10.1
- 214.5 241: 10.3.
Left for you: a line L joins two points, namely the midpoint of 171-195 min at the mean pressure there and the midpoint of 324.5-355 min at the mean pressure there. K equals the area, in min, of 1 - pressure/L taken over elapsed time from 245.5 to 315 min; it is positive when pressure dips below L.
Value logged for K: 0.8 min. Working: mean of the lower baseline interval 10.3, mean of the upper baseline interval 9.17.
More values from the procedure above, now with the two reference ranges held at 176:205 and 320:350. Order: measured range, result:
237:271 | -3.0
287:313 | 2.6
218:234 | -0.4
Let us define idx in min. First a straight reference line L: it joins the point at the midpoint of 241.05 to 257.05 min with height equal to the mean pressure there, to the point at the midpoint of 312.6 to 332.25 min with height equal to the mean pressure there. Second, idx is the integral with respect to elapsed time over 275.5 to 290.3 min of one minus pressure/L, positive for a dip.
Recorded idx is -2.7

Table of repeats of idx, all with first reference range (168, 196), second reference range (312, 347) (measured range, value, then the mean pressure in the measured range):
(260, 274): -3.5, 11.2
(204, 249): -3.6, 10.3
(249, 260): -1.4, 10.2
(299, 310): 1.3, 7.3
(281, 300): -3.3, 10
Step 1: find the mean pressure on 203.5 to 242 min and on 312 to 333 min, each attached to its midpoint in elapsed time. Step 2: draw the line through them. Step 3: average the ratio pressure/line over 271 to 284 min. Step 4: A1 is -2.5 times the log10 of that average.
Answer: -0.225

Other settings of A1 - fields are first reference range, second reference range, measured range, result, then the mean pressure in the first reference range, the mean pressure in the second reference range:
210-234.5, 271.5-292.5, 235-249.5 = 0.02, 10.4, 10.2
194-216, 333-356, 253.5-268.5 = -0.05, 10.6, 9.94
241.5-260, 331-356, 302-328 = 0.45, 10.2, 9.75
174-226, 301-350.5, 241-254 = -0.08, 10.4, 7.78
